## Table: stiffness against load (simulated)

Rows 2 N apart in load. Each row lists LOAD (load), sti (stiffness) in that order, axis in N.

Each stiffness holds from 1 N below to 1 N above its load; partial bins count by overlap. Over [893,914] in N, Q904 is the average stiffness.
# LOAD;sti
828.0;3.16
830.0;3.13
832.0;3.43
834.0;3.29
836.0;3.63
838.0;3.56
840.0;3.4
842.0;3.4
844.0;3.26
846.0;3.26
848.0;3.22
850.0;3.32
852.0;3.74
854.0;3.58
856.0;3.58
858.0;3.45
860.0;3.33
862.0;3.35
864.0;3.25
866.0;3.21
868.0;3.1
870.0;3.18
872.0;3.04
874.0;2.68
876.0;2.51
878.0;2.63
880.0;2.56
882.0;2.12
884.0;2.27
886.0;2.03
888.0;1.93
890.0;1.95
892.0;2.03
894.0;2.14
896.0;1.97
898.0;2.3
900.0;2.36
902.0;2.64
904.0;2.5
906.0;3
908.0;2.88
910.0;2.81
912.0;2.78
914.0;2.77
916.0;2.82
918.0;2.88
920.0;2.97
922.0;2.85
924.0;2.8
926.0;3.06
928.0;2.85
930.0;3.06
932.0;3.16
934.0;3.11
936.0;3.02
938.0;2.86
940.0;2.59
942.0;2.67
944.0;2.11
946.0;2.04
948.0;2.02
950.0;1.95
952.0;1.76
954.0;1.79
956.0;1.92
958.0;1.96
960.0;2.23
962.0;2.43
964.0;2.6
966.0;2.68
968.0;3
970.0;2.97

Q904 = 2.55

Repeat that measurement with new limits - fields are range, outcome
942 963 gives 2.05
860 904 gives 2.55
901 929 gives 2.83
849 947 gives 2.77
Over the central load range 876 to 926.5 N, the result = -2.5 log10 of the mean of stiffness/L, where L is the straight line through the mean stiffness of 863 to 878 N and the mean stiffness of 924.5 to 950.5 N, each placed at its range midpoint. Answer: 0.13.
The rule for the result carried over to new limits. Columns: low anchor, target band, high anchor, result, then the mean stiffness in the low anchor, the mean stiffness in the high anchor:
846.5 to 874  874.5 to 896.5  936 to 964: 0.33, 3.31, 2.22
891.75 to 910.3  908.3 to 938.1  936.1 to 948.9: -0.19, 2.47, 2.43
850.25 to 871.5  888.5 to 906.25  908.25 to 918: 0.29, 3.37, 2.81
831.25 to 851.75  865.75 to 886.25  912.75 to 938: 0.20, 3.39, 2.94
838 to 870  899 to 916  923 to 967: 0.05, 3.36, 2.48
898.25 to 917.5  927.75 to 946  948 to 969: -0.14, 2.72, 2.22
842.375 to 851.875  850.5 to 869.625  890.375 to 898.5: -0.14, 3.32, 2.09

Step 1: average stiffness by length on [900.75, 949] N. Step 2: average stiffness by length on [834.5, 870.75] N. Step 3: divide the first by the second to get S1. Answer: 0.8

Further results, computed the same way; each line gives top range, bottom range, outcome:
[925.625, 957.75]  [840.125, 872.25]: 0.74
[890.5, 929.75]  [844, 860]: 0.77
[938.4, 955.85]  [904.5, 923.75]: 0.75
